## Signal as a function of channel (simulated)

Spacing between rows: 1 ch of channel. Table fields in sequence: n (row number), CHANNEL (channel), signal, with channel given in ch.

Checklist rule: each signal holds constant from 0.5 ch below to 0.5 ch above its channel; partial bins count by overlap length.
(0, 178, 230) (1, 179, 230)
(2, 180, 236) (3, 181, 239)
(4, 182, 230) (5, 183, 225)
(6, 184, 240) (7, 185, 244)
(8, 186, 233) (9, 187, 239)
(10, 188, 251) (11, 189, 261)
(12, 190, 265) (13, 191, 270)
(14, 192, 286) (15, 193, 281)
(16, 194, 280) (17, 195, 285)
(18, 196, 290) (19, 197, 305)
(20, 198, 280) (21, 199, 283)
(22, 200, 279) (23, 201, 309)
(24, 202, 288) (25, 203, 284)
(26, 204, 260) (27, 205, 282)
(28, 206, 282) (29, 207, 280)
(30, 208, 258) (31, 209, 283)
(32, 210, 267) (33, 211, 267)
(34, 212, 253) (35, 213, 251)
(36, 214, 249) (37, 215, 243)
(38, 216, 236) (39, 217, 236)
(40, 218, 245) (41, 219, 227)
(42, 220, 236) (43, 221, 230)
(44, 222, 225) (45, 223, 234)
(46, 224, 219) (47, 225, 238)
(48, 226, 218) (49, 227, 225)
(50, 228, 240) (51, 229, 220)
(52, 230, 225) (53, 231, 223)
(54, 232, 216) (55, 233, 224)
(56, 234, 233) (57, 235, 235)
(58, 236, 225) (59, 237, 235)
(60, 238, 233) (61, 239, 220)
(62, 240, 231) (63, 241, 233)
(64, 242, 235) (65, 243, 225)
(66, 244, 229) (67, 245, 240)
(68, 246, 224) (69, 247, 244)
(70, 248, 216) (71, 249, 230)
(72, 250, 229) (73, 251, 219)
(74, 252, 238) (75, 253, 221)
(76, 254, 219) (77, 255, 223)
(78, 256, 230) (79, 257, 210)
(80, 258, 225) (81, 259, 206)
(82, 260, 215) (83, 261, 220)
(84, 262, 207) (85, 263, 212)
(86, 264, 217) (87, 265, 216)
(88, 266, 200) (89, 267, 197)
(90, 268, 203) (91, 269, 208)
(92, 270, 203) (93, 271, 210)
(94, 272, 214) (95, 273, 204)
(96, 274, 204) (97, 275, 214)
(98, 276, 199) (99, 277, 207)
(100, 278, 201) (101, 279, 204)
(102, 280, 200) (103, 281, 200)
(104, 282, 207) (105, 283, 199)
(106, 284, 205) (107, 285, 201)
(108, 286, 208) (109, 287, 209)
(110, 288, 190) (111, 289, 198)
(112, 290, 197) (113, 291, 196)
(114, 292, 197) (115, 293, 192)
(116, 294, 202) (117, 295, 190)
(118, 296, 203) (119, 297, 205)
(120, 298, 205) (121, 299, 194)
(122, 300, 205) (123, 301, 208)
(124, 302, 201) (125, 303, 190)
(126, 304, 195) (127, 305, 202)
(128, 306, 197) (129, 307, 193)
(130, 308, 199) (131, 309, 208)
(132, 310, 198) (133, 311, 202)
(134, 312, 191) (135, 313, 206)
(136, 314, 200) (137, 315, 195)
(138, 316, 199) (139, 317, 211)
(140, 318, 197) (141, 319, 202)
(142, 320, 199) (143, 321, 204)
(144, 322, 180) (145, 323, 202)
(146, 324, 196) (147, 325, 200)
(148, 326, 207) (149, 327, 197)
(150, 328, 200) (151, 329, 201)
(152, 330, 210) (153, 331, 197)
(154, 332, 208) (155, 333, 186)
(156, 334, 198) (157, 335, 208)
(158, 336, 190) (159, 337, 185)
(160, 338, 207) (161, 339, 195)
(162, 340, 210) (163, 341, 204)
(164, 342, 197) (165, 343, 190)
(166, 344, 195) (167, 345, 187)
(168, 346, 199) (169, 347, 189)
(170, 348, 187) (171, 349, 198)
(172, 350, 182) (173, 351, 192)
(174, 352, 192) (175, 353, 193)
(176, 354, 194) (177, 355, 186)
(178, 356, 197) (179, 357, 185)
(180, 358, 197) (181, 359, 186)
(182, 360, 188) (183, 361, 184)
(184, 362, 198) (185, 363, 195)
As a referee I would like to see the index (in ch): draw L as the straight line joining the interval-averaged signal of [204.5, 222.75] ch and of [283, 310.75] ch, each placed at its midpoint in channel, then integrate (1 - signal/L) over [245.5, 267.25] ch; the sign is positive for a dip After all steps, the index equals 0.6 ch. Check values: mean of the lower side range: 253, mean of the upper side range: 200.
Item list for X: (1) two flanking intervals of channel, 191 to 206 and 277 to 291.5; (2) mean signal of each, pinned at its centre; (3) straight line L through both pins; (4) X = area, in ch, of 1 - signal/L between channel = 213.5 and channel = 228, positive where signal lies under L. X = 1.6 ch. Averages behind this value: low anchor 285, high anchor 201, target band 233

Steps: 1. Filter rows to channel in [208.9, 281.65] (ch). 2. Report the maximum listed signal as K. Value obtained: 283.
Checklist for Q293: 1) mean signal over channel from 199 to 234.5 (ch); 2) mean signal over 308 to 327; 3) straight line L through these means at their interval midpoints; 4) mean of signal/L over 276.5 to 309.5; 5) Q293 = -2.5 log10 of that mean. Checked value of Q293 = 0.06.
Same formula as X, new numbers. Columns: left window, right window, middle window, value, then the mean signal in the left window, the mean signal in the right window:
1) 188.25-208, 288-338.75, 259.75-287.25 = 2.5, 281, 199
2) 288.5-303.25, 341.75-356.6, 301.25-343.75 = -0.8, 199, 192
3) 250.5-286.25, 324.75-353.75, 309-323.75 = 0.1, 210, 197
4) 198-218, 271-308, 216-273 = 3.4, 268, 201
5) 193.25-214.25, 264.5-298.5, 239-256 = 0.5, 277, 203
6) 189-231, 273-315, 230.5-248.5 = 0.7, 258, 201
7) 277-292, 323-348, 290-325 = 0.1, 201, 198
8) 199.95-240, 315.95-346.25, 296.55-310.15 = 0.7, 245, 199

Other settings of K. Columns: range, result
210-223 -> 267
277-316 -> 209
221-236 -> 240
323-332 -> 210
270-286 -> 214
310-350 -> 211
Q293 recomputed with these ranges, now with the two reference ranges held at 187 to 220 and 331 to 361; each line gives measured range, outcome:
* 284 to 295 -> 0.13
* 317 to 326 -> 0.04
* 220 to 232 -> 0.13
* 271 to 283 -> 0.13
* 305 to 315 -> 0.07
